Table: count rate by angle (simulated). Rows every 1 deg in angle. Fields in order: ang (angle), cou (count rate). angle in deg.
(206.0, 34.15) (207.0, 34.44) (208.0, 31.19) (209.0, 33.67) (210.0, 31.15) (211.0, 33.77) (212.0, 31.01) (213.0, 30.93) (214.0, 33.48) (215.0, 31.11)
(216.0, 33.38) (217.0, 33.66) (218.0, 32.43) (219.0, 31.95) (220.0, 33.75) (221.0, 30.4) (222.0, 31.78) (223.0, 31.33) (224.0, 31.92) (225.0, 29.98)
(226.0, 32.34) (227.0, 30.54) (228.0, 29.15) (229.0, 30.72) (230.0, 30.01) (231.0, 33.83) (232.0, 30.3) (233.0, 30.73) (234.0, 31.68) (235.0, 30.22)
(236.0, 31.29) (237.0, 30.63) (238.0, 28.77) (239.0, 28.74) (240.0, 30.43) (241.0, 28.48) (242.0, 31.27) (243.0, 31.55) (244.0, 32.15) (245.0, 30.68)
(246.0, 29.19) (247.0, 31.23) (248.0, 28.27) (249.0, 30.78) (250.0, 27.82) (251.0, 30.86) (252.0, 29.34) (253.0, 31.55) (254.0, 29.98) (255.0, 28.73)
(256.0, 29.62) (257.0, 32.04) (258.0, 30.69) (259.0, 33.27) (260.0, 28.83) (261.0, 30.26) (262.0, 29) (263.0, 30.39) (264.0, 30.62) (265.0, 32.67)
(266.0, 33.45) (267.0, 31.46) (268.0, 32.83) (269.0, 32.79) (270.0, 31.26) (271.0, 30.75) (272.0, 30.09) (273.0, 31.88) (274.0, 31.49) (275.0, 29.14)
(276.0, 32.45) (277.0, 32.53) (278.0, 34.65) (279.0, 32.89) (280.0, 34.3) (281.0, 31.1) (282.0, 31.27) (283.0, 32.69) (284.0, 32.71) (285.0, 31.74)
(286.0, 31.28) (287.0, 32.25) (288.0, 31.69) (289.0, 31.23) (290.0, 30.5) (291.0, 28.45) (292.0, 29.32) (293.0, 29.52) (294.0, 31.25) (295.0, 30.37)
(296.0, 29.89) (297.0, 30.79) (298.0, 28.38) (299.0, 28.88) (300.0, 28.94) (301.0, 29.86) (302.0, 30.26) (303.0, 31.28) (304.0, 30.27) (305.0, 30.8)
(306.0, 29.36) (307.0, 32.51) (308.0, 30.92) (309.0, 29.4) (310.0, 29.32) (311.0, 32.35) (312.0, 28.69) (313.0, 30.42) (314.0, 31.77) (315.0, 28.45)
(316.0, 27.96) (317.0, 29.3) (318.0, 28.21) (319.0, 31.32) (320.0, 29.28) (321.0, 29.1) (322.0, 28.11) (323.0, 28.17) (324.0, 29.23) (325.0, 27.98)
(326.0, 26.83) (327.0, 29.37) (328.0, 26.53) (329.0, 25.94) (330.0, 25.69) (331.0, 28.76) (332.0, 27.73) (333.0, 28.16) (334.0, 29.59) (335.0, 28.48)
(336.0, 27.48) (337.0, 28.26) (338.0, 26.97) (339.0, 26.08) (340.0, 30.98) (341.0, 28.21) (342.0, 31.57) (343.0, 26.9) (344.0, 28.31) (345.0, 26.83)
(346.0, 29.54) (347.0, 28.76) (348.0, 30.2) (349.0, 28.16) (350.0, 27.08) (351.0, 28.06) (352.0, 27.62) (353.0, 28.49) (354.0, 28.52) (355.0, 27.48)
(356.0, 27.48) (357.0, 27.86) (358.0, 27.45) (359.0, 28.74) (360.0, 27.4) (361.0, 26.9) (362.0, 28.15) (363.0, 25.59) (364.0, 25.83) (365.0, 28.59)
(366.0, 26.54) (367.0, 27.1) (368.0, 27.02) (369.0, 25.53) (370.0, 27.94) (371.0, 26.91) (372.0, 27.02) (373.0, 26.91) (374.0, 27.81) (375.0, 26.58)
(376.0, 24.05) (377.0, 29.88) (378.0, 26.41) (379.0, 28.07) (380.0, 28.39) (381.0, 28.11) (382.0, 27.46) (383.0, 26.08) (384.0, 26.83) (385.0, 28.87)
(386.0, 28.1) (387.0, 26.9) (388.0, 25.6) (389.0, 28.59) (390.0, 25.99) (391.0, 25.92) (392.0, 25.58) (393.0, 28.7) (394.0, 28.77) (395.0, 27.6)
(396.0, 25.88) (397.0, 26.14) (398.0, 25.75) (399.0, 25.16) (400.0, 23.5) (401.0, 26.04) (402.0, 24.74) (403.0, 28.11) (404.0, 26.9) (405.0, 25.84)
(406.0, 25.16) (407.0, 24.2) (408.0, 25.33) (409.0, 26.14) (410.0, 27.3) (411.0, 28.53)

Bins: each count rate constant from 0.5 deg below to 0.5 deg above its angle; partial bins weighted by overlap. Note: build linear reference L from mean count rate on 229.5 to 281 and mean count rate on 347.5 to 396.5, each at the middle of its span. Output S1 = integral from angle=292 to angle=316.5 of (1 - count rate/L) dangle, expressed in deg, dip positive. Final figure -0.5 deg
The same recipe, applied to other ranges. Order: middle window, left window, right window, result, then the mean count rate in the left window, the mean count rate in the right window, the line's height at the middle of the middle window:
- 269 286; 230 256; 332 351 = -1.3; 30.3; 28.4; 29.6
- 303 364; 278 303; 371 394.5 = 1.3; 30.9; 27.2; 29.2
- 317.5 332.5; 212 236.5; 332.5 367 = 0.3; 31.5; 28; 28.7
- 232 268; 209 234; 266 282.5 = 1.5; 31.7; 32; 31.8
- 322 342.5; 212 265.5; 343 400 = 0.2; 30.8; 27.3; 28.4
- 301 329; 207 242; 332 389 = -0.5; 31.4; 27.7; 28.9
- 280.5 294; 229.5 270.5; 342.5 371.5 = -0.7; 30.7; 27.6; 29.6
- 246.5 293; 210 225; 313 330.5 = -1.3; 32.1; 28.5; 30.3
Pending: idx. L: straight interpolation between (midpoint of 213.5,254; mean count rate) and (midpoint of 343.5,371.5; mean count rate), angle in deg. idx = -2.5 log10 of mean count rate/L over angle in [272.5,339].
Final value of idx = -0.03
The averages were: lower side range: 30.9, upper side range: 27.6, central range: 29.9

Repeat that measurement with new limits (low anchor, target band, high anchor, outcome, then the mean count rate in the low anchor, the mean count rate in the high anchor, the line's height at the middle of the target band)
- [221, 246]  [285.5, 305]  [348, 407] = -0.04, 30.7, 27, 29.1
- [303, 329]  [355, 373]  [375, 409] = 0.02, 29.4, 26.6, 27.6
